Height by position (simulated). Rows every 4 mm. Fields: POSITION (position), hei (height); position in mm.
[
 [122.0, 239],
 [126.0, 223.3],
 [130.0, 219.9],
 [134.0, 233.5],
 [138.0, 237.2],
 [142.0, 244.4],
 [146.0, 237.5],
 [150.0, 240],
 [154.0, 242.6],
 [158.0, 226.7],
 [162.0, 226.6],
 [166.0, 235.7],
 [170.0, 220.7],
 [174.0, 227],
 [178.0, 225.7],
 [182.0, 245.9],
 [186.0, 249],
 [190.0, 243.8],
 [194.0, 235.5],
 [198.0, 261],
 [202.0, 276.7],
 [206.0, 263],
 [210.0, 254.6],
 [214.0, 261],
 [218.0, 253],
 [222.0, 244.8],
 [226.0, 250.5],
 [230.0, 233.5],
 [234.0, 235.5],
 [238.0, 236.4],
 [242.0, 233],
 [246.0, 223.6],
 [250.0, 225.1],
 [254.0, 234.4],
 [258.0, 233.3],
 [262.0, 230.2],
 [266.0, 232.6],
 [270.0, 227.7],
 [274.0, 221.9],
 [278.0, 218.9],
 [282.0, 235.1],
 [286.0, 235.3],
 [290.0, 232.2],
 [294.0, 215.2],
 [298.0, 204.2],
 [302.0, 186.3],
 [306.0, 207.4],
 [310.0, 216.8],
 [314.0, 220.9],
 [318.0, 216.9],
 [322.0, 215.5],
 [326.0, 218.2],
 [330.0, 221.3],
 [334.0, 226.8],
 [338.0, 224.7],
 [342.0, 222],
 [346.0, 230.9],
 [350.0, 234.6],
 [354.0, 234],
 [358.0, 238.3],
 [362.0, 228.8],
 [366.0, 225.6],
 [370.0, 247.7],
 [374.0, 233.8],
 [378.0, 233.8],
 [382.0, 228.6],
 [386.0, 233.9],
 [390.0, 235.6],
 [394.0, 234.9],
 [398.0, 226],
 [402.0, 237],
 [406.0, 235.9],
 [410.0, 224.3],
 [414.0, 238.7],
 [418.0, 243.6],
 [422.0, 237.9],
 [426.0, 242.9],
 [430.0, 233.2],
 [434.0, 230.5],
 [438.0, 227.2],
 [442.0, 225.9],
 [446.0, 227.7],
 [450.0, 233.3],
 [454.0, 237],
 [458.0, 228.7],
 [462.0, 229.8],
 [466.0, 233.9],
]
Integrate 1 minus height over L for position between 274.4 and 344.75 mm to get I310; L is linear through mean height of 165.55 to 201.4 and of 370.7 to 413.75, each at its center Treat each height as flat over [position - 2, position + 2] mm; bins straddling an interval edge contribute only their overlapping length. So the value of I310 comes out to 5.0 mm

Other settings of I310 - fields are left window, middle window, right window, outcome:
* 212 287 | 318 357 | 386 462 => 1.5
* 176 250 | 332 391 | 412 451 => 1.4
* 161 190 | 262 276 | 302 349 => -0.2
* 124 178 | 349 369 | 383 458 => 0.0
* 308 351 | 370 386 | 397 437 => -0.3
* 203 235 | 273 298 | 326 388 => 1.7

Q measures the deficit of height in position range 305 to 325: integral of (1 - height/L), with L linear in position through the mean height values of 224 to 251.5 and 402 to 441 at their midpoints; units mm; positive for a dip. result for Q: 1.6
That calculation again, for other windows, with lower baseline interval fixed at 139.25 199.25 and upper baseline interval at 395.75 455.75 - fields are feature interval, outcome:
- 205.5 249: -1.3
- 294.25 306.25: 1.8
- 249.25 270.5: 0.4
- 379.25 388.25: 0.1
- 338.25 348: 0.4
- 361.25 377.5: 0.0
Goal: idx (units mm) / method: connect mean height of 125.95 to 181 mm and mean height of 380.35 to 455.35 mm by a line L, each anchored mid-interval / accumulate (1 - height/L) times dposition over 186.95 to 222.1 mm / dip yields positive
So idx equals -3.46 mm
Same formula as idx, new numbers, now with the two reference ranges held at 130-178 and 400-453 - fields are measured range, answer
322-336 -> 0.74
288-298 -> 0.58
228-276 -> 0.54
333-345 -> 0.44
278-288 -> 0.06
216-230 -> -0.84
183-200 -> -1.04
